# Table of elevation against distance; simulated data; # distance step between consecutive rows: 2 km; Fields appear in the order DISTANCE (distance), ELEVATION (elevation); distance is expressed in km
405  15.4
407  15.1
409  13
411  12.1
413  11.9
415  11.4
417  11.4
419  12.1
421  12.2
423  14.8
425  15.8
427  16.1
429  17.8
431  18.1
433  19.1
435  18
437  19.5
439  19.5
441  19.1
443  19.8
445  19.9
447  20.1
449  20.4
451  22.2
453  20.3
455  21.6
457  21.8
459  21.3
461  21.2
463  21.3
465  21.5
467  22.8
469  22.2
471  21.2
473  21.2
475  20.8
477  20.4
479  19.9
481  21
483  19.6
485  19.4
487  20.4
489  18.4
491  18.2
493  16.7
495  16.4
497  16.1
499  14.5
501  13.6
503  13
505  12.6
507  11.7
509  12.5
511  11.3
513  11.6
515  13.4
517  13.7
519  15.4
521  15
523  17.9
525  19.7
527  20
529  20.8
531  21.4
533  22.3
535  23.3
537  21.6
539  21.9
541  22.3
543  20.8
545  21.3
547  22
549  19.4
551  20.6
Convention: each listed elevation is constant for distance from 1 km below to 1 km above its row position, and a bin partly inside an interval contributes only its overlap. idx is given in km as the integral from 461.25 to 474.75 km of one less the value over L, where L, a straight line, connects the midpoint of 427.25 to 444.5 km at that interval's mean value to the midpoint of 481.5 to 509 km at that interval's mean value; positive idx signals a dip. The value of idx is -3.3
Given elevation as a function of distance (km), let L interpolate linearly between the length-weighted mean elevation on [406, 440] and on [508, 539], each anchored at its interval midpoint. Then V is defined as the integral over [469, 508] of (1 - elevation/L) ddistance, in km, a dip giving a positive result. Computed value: -2.65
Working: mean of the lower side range 15.2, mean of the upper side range 17.5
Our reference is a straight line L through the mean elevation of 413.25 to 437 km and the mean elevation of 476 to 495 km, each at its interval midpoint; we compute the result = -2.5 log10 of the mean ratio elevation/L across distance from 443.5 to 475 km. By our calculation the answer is -0.21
